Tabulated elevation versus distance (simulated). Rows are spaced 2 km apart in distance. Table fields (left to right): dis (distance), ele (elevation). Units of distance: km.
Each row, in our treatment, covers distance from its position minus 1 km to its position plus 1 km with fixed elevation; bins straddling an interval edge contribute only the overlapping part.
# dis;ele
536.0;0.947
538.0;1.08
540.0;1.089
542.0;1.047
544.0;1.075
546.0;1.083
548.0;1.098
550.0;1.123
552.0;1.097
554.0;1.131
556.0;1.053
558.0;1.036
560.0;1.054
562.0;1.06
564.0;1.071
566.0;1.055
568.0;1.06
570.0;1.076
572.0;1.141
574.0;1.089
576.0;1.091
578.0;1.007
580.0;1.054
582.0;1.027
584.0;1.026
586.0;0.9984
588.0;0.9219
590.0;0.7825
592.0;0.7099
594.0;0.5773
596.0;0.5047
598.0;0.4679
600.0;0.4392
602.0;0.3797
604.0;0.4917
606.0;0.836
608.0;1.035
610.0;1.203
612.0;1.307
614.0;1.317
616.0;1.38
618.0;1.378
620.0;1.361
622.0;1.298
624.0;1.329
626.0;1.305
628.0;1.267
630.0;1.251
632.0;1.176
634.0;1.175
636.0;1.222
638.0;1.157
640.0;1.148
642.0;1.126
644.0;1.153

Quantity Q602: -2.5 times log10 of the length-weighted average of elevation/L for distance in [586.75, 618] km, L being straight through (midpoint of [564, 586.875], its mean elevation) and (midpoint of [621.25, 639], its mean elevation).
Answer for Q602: 0.34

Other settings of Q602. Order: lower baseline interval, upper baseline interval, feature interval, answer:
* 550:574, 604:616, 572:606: 0.34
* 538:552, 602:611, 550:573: -0.06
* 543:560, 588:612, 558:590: -0.15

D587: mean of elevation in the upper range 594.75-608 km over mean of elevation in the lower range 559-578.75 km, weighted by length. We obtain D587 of 0.52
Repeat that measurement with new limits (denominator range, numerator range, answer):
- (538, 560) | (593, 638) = 0.96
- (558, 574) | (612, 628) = 1.24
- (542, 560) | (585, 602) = 0.61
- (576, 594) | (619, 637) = 1.36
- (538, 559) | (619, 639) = 1.16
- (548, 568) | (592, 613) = 0.67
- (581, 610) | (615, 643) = 1.69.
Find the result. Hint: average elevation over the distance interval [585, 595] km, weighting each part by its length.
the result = 0.798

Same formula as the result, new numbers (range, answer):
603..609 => 0.788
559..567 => 1.06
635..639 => 1.19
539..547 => 1.07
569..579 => 1.08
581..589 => 0.993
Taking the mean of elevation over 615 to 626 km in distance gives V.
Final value 1.35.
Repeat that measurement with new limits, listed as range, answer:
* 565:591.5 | 1.02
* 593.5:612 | 0.697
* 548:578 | 1.08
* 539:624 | 1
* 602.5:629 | 1.18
